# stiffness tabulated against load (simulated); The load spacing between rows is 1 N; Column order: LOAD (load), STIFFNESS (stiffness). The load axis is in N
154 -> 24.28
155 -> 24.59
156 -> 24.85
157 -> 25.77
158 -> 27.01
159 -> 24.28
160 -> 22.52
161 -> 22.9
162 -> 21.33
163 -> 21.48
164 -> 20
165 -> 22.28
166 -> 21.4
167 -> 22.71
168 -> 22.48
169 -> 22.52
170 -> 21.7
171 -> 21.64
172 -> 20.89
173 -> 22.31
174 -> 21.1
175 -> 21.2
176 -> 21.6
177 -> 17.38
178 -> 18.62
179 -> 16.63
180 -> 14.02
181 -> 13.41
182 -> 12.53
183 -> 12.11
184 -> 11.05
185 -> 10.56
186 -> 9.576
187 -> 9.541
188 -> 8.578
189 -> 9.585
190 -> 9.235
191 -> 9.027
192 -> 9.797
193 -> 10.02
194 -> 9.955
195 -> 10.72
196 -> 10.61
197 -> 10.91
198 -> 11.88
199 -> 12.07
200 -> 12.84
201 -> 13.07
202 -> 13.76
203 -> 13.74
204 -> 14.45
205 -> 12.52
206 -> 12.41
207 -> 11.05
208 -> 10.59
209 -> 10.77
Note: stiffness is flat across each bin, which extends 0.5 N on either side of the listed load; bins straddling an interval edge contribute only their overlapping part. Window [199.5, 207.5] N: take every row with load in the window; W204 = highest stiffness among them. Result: 14.45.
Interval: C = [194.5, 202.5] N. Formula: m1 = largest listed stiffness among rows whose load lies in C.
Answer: 13.76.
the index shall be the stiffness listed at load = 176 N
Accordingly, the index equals 21.6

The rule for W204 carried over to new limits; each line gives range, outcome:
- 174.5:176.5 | 21.6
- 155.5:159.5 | 27.01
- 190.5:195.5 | 10.72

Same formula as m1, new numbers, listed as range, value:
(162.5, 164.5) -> 21.48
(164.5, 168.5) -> 22.71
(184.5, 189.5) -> 10.56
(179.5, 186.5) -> 14.02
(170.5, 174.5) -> 22.31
